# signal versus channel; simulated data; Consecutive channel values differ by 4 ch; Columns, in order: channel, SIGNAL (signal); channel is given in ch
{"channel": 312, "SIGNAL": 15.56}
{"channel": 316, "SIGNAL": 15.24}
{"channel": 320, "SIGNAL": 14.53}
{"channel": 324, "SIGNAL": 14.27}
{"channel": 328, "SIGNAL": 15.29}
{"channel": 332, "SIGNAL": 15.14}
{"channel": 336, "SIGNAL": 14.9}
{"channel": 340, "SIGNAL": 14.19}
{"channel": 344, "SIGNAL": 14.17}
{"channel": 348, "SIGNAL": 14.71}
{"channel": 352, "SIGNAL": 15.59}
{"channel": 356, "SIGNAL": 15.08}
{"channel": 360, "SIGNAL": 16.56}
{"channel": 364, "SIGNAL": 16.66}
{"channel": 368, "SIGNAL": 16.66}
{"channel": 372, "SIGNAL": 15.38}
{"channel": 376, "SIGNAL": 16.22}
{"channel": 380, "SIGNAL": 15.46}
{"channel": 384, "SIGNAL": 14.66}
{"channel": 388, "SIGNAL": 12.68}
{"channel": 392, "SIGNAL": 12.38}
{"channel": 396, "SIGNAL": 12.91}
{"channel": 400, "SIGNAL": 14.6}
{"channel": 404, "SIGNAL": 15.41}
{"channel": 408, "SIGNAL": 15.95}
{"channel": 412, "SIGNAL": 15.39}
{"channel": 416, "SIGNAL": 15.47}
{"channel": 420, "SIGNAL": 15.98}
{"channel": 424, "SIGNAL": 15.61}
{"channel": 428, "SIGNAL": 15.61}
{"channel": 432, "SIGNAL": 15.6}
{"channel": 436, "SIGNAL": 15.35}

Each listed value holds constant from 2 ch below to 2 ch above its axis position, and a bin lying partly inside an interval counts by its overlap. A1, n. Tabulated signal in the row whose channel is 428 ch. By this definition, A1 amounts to 15.61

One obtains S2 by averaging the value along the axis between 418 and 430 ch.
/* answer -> 15.7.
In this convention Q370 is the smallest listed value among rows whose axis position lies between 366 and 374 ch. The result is 15.38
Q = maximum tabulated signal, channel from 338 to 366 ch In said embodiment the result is 16.66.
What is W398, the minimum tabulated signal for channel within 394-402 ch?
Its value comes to 12.91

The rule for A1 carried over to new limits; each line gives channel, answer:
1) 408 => 15.95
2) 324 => 14.27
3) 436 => 15.35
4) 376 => 16.22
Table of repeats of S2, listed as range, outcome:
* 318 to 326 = 14.4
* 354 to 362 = 15.8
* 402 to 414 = 15.6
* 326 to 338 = 15.1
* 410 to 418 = 15.4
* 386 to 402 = 13.1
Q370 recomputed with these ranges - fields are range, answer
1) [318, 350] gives 14.17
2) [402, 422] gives 15.39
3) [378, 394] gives 12.38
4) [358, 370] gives 16.56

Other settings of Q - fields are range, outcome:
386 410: 15.95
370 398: 16.22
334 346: 14.9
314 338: 15.29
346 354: 15.59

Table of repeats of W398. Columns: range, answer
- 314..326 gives 14.27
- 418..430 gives 15.61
